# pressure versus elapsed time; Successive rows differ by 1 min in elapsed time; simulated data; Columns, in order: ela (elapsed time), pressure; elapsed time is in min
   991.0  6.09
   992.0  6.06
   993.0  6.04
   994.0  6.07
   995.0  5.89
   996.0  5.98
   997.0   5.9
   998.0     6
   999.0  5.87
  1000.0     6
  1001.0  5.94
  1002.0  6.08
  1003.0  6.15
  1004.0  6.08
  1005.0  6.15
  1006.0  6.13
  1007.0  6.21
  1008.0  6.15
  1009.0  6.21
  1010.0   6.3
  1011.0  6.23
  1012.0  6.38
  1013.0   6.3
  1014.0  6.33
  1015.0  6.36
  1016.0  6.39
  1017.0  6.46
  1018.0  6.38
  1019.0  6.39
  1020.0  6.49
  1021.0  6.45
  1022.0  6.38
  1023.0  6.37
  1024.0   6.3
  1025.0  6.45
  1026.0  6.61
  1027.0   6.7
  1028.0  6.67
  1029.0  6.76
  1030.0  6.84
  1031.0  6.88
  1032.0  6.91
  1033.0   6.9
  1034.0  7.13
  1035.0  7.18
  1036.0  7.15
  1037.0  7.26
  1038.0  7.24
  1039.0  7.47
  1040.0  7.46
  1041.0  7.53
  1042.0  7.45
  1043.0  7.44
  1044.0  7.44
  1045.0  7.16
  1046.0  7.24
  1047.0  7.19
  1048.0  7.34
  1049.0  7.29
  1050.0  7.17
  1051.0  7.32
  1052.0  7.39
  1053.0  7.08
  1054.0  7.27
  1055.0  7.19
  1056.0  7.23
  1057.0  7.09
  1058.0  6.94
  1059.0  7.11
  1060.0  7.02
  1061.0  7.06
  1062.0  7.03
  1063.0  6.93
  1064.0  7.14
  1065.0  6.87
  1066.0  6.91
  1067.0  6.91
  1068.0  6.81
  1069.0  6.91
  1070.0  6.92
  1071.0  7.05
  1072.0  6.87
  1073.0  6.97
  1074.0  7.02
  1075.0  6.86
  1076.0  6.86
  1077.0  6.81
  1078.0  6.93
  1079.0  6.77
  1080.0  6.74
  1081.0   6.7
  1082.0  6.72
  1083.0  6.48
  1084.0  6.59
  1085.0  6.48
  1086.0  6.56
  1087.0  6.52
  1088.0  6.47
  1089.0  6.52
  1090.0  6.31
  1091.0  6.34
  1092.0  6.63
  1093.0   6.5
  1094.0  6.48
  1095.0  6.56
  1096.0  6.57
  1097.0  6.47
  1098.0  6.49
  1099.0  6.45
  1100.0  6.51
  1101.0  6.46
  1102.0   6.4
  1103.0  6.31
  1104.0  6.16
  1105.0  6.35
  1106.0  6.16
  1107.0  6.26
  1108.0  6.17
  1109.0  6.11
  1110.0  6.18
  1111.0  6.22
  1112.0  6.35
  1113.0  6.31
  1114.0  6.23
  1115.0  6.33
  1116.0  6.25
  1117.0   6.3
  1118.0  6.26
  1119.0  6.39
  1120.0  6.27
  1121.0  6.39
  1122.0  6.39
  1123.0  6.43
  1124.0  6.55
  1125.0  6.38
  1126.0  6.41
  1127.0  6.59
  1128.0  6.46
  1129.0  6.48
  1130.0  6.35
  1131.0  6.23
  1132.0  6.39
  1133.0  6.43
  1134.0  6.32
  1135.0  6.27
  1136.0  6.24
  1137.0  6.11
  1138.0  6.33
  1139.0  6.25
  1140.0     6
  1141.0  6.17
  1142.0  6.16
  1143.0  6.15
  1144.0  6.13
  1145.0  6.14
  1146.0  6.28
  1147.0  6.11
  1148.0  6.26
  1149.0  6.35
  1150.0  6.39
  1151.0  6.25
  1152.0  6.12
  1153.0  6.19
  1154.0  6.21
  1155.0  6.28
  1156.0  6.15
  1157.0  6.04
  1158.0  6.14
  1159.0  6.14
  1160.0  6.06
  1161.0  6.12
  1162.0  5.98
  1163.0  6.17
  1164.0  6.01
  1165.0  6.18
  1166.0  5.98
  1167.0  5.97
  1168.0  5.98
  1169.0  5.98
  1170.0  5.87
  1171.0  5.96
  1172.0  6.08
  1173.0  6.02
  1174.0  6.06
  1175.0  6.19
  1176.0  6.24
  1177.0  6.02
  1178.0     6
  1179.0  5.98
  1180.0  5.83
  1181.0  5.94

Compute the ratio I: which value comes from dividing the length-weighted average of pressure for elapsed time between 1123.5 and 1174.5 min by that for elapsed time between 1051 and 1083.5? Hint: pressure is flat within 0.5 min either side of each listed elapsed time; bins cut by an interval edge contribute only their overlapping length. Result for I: 0.89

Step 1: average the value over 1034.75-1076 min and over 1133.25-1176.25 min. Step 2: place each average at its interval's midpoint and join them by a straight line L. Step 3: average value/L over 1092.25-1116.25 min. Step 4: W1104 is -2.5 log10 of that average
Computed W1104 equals 0.05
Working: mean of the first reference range 7.14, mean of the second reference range 6.14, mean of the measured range 6.35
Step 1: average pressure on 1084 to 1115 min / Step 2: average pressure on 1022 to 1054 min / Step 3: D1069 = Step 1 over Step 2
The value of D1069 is 0.90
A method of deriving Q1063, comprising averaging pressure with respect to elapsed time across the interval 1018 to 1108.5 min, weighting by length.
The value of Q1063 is 6.82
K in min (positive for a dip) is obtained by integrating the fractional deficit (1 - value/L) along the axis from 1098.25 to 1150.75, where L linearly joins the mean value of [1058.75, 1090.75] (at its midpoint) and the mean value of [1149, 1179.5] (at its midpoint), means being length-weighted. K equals 0.9 min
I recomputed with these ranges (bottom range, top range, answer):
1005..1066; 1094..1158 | 0.92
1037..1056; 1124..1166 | 0.85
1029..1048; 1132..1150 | 0.86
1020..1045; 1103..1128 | 0.91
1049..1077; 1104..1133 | 0.90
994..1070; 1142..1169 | 0.91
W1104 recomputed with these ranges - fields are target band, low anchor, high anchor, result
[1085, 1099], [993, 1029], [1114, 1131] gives -0.02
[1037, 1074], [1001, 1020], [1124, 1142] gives -0.14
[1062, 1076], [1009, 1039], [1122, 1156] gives -0.07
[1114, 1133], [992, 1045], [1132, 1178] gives -0.02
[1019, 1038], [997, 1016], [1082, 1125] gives -0.09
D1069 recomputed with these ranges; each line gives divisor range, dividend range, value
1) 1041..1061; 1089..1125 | 0.88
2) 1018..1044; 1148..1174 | 0.89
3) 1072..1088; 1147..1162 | 0.92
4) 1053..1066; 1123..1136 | 0.91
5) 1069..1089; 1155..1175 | 0.90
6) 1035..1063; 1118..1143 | 0.87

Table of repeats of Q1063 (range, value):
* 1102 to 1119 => 6.26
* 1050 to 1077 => 7.03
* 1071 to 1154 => 6.41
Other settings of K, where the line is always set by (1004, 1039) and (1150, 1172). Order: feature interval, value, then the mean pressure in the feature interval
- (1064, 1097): -1.8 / 6.71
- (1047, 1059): -1.4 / 7.21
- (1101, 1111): 0.1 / 6.24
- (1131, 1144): -0.1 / 6.23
